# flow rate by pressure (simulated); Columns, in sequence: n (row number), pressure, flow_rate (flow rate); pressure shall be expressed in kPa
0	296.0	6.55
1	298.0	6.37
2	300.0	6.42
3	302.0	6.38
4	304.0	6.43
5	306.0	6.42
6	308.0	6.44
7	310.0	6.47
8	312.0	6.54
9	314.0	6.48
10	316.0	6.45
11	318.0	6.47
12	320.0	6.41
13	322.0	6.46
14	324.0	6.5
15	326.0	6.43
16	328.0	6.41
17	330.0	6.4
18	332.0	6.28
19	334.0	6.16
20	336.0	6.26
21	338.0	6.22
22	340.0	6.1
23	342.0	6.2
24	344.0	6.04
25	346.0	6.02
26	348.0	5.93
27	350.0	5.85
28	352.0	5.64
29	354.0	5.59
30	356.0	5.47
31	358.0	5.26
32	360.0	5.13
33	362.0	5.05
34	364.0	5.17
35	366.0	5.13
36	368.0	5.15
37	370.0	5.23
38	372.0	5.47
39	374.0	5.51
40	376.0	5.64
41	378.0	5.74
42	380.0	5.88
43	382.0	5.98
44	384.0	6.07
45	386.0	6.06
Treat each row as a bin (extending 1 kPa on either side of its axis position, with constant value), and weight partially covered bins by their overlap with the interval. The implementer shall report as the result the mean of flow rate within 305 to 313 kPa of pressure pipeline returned 6.47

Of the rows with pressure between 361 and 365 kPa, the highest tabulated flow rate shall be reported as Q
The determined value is 5.17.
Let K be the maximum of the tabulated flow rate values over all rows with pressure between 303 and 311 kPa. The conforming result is 6.47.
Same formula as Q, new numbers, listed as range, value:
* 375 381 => 5.88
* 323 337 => 6.5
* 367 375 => 5.51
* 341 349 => 6.2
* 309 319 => 6.54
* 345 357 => 6.02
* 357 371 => 5.26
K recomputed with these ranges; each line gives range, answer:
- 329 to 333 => 6.4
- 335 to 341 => 6.26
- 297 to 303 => 6.42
